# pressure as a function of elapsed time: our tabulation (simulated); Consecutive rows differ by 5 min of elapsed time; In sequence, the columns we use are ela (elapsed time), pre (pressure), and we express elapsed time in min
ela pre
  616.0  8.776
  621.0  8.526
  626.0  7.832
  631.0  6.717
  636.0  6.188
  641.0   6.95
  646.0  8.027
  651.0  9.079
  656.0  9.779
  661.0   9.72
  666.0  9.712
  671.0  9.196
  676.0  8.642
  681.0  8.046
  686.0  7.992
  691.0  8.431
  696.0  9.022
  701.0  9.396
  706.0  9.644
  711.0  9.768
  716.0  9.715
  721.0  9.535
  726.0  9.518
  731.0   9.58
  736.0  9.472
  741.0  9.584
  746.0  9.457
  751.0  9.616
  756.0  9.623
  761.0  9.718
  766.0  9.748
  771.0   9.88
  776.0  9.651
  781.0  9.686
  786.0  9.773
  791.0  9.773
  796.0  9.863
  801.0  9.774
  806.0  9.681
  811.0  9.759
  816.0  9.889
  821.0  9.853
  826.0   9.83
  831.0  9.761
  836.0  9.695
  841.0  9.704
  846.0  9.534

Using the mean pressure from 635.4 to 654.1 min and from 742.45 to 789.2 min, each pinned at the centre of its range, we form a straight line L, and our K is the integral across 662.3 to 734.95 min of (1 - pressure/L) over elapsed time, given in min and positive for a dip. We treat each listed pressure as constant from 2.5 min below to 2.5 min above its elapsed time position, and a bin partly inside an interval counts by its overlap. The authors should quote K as -4.7 min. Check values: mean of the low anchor 7.77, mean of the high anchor 9.68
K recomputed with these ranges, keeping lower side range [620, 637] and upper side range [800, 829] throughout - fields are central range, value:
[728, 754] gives -2.15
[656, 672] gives -3.76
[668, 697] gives -1.89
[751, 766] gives -1.04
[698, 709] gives -1.58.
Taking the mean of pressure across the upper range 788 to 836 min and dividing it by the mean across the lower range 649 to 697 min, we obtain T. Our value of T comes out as 1.09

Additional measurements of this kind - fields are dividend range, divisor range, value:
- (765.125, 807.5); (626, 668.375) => 1.18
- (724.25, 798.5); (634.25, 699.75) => 1.13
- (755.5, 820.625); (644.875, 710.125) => 1.08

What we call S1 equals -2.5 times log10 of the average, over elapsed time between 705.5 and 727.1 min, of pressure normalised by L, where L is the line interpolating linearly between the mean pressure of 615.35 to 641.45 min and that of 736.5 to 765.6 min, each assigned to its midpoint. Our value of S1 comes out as -0.08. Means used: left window 7.45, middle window 9.64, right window 9.6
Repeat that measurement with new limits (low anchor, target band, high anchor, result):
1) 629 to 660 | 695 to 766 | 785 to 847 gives -0.09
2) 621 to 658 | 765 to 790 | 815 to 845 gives -0.06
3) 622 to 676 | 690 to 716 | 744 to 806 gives -0.05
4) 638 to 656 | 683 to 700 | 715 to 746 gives 0.05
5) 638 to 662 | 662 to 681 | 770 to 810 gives -0.04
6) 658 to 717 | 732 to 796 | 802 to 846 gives -0.02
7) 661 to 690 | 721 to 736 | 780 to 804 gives -0.03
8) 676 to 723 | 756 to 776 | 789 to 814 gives -0.03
